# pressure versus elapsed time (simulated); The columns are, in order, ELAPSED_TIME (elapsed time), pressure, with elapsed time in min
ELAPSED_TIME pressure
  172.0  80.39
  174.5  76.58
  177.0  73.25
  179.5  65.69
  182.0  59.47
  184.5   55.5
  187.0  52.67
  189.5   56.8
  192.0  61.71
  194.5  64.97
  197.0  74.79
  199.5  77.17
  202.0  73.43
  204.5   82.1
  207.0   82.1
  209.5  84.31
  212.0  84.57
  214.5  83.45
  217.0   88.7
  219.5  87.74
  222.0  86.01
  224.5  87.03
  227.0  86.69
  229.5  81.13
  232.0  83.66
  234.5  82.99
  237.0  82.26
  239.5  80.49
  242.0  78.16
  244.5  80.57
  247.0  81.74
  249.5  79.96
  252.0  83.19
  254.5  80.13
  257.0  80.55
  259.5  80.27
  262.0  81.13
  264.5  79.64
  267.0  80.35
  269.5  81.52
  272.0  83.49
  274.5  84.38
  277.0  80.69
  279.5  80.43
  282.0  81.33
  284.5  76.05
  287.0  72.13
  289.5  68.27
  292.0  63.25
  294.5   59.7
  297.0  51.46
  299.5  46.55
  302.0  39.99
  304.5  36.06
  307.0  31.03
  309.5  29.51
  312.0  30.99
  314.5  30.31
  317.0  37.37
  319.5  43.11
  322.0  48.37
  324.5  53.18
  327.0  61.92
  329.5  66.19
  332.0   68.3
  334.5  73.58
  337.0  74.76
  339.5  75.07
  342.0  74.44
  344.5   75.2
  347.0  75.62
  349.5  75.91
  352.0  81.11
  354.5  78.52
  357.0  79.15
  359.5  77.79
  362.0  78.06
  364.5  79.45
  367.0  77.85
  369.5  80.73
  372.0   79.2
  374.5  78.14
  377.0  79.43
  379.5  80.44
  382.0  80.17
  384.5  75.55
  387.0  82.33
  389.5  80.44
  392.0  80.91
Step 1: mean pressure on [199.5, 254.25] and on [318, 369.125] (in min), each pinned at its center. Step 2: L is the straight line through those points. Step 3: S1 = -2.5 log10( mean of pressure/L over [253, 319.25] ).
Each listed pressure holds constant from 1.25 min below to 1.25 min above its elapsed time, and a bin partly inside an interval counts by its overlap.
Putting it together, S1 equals 0.219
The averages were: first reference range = 82.7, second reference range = 70.9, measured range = 63.1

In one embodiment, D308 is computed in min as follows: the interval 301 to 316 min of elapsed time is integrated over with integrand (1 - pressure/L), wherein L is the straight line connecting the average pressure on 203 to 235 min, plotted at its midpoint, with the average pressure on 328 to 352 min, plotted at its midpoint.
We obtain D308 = 8.5 min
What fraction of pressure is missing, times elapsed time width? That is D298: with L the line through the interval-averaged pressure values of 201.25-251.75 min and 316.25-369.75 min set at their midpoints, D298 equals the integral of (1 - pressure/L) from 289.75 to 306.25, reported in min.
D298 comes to 5.5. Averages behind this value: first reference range 83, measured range 50.1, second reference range 69.9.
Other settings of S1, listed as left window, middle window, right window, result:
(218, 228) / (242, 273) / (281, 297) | -0.05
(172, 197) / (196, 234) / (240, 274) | -0.16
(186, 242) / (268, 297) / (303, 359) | -0.11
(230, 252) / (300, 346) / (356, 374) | 0.45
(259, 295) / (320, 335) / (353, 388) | 0.28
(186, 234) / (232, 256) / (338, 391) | -0.04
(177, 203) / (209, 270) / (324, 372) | -0.22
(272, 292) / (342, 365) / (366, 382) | 0.02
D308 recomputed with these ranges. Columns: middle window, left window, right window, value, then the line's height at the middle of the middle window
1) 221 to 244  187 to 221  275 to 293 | -2.2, 75.9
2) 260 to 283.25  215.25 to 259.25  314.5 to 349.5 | -1.8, 75.7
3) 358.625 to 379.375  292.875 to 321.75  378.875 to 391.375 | -2.2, 71.6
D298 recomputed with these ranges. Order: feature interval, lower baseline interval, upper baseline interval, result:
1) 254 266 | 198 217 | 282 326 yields -3.11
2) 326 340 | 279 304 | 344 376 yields 0.45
